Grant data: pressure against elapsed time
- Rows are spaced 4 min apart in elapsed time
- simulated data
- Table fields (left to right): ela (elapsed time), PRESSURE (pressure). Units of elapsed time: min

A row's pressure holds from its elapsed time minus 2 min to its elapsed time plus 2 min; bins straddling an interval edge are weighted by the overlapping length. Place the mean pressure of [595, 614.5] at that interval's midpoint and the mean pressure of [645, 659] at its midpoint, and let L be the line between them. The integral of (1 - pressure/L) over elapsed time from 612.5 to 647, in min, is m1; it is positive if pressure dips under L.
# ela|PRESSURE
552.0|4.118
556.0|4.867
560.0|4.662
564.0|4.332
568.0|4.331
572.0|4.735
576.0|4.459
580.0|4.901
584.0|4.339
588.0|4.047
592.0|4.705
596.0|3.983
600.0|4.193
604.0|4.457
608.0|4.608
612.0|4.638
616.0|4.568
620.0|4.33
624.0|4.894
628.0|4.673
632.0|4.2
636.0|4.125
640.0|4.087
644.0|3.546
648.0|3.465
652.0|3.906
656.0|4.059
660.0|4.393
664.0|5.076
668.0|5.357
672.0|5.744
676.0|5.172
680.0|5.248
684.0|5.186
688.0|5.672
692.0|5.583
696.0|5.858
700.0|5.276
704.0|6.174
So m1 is -1.6 min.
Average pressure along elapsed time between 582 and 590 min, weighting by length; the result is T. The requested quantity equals 4.19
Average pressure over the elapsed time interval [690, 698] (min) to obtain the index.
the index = 5.72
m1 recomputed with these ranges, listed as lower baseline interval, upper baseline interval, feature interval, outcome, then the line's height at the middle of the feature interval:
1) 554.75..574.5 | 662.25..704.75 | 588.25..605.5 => 1.8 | 4.81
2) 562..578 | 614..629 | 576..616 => 0.9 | 4.54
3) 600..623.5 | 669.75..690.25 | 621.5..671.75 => 6.1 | 4.97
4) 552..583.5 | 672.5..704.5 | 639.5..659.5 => 5.3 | 5.2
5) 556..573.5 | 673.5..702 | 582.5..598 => 1.5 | 4.73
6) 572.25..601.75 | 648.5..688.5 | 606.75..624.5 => 0.0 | 4.57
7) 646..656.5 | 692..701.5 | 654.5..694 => -4.1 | 4.69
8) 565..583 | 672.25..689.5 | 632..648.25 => 3.7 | 5.06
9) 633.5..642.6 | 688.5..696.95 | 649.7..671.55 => 0.6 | 4.74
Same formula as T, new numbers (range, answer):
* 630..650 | 3.88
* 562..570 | 4.33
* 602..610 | 4.53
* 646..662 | 3.96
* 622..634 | 4.59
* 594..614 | 4.38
